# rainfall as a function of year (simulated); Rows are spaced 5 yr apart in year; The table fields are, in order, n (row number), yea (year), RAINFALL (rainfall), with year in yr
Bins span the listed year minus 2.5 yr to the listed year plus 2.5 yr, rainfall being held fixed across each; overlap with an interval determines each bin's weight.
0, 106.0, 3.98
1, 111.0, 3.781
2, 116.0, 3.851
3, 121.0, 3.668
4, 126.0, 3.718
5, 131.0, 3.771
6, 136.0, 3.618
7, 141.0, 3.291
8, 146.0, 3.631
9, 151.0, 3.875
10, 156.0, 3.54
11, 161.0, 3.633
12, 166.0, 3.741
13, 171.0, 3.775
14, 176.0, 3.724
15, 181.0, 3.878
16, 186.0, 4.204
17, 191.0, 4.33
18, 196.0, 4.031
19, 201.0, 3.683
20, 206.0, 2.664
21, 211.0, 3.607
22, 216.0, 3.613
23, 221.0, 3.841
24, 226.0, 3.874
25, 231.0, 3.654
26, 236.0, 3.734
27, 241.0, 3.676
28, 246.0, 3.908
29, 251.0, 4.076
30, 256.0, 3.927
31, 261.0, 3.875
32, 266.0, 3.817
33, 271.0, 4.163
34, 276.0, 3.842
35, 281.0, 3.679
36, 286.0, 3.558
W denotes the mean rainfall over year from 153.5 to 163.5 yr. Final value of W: 3.59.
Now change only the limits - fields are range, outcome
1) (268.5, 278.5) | 4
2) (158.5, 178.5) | 3.72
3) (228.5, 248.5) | 3.74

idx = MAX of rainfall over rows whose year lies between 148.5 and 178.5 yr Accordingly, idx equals 3.875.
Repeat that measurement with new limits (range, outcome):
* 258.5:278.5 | 4.163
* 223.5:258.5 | 4.076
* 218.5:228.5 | 3.874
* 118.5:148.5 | 3.771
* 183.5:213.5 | 4.33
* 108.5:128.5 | 3.851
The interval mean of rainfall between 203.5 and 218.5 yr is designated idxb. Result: 3.29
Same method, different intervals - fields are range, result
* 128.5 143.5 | 3.56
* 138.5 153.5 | 3.6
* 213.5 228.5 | 3.78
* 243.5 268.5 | 3.92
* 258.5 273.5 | 3.95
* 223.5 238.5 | 3.75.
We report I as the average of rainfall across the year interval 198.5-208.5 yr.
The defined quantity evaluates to 3.17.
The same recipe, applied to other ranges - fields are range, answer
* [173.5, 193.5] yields 4.03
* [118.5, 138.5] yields 3.69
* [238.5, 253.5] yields 3.89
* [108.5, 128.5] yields 3.75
